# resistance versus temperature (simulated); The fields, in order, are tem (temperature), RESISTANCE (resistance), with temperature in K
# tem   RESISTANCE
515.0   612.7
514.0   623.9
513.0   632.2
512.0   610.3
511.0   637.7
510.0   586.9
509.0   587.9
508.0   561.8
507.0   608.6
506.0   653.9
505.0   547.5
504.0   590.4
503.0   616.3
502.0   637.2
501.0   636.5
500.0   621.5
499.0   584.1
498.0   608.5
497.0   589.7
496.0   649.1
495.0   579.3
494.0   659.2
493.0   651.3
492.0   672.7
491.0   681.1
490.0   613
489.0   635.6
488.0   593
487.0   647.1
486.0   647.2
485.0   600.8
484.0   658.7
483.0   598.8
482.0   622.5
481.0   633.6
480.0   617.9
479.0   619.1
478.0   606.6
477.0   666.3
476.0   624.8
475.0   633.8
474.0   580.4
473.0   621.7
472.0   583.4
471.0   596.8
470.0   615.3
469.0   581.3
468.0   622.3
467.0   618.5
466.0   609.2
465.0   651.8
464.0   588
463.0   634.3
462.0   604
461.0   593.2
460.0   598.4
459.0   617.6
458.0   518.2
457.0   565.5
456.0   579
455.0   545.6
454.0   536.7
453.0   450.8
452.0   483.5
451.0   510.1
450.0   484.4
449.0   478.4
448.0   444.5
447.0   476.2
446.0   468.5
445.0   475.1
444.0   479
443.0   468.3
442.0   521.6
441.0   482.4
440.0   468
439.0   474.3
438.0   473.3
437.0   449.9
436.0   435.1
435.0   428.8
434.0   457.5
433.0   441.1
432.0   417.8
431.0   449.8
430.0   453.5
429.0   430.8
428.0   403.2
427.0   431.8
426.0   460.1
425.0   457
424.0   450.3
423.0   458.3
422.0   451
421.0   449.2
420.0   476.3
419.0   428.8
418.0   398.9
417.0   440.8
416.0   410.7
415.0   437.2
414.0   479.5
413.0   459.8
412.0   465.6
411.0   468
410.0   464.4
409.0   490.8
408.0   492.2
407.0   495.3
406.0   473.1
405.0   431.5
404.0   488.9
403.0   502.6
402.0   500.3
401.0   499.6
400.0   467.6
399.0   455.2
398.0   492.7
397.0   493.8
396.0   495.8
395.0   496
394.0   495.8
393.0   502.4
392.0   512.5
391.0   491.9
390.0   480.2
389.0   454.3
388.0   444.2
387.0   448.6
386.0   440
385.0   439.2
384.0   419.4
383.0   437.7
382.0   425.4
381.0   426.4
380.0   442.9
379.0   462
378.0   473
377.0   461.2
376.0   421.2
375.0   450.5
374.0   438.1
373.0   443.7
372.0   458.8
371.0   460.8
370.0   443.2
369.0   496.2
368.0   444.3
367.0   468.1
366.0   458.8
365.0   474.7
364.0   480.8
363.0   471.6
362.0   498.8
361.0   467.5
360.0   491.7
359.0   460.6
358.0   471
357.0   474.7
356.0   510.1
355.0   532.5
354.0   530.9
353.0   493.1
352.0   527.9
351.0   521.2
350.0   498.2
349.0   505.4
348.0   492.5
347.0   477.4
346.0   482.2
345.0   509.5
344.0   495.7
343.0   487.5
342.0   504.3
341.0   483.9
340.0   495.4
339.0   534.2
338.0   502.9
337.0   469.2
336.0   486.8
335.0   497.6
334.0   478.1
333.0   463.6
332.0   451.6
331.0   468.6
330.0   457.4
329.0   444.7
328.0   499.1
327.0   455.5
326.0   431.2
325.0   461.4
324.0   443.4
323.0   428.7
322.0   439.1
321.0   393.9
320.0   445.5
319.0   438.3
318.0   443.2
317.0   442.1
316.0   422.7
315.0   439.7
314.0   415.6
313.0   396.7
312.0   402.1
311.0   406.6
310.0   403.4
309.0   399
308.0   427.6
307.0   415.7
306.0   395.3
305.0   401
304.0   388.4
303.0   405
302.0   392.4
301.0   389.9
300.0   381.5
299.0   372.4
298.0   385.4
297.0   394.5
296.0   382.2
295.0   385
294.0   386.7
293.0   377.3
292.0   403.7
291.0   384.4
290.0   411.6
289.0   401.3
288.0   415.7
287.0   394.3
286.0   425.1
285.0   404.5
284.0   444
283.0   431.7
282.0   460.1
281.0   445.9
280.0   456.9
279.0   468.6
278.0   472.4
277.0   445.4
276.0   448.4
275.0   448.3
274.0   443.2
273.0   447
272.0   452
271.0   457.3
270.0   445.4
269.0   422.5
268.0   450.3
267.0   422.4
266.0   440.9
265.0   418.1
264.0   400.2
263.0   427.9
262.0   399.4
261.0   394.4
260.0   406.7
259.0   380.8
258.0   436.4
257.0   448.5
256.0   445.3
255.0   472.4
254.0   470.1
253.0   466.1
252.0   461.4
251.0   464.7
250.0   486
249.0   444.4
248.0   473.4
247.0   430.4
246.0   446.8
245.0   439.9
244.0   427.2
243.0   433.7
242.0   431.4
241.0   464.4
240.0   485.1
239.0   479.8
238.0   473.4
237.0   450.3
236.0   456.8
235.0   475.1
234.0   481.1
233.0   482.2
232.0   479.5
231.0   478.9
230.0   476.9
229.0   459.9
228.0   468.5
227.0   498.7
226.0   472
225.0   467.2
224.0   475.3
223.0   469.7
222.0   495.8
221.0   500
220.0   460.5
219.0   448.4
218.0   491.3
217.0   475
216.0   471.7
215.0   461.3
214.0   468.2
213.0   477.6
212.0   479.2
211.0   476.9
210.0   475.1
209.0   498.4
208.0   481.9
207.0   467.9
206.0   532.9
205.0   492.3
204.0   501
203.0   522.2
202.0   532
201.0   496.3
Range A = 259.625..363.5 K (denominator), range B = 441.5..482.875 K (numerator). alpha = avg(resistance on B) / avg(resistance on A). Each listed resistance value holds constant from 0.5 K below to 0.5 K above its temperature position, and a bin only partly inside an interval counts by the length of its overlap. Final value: 1.3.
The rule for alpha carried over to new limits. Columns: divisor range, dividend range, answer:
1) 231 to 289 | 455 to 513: 1.38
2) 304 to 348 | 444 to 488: 1.28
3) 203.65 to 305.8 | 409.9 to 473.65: 1.12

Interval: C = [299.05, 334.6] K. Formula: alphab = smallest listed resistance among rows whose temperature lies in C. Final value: 381.5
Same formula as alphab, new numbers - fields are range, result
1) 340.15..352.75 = 477.4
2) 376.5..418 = 398.9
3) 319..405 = 393.9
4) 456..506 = 518.2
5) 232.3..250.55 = 427.2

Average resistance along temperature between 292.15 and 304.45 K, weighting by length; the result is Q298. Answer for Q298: 387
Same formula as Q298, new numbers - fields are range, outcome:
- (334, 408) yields 478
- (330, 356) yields 495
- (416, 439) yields 443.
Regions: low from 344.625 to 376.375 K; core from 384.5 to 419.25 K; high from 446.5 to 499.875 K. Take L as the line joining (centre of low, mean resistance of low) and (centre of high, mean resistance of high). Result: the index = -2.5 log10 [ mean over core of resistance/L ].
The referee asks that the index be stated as 0.113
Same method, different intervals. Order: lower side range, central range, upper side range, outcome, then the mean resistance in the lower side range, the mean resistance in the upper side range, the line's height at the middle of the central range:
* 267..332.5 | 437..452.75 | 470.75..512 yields 0.194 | 424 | 619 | 572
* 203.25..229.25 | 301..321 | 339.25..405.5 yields 0.156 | 480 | 476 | 478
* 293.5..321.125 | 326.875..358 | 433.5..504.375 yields -0.115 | 406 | 573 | 442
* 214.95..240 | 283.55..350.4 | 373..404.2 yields 0.079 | 474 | 466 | 470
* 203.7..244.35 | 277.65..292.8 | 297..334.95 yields 0.038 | 474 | 425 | 442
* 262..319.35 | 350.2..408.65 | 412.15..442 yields -0.084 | 419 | 448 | 438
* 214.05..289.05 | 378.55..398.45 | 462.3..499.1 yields 0.189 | 452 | 622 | 553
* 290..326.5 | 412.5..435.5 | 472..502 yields 0.235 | 409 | 625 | 549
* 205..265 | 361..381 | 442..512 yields 0.161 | 462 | 589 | 533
